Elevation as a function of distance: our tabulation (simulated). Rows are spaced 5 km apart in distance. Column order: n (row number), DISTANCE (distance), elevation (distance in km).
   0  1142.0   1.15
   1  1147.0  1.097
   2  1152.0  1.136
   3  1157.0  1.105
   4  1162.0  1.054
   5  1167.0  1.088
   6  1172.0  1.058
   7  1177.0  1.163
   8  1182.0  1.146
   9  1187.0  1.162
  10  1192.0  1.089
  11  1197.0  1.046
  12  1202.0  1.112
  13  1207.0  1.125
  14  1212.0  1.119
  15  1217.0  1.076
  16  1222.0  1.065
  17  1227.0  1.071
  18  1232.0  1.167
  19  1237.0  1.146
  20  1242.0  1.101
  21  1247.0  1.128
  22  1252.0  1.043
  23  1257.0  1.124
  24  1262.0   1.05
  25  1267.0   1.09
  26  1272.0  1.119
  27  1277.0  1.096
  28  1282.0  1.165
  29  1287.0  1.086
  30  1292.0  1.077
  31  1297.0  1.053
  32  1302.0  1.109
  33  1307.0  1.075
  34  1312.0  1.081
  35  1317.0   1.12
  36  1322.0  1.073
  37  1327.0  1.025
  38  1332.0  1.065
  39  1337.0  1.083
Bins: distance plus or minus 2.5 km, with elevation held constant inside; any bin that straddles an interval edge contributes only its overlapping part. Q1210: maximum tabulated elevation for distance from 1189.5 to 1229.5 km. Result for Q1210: 1.125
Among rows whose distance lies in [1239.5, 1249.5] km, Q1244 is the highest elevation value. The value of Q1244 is 1.128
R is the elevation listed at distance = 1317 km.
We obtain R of 1.12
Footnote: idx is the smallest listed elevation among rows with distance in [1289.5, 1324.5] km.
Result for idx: 1.053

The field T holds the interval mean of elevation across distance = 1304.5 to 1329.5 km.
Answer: 1.07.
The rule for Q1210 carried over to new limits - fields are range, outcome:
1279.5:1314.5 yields 1.165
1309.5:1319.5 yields 1.12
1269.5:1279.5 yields 1.119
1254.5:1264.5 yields 1.124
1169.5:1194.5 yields 1.163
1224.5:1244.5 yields 1.167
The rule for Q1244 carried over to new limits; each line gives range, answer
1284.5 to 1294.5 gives 1.086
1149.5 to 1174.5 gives 1.136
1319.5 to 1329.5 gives 1.073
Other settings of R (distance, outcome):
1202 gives 1.112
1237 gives 1.146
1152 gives 1.136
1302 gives 1.109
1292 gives 1.077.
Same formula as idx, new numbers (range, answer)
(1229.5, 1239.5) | 1.146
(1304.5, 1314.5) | 1.075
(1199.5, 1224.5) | 1.065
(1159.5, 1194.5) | 1.054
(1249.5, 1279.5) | 1.043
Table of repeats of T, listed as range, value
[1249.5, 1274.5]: 1.09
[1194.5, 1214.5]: 1.1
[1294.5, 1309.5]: 1.08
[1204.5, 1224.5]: 1.1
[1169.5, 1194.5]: 1.12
